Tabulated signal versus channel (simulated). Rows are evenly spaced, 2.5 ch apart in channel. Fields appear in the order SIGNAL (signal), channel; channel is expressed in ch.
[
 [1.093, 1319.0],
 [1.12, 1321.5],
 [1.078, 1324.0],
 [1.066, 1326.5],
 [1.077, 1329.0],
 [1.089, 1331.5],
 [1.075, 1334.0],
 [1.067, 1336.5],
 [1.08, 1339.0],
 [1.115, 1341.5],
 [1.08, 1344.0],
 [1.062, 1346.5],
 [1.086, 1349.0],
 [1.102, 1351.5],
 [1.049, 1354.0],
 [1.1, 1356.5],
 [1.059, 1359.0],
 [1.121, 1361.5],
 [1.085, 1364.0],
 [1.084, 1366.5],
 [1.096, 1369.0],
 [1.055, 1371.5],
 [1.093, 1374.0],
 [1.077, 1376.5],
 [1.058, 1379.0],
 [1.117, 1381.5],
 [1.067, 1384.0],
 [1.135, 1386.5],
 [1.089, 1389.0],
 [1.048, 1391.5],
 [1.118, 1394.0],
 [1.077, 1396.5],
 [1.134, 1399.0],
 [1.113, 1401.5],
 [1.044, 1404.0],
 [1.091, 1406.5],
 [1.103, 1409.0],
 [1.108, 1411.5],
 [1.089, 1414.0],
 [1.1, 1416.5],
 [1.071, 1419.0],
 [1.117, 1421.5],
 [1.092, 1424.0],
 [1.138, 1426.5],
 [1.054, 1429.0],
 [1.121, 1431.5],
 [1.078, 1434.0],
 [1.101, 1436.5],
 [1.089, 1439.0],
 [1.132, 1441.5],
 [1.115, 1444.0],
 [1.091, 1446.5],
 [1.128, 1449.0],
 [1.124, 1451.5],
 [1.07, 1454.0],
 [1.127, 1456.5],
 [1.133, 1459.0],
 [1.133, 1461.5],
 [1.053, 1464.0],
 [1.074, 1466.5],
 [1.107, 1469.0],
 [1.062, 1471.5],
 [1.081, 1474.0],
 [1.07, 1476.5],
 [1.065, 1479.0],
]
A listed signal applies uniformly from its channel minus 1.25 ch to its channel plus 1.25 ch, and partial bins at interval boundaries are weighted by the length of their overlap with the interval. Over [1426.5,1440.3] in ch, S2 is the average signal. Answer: 1.09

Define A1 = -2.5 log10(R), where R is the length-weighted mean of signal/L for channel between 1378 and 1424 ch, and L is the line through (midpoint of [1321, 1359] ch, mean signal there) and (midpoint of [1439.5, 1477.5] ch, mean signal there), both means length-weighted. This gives 0.00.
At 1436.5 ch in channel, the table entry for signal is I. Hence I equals 1.101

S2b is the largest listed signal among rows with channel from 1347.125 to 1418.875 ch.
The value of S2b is 1.135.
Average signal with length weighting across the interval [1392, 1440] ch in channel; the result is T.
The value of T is 1.1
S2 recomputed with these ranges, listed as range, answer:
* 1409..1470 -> 1.1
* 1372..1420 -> 1.09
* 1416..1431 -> 1.1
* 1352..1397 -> 1.09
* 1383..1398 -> 1.09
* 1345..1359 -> 1.08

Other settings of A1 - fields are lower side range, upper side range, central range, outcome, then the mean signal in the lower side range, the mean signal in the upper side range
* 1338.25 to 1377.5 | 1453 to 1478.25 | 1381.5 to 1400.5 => -0.011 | 1.08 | 1.09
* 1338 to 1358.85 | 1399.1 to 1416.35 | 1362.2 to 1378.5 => 0.005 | 1.08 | 1.09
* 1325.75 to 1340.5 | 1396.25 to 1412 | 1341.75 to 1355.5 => 0.002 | 1.08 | 1.1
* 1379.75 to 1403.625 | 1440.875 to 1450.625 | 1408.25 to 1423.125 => 0.007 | 1.1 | 1.12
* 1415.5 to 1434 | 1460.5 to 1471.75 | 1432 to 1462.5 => -0.018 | 1.1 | 1.09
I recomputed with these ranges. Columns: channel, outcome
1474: 1.081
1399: 1.134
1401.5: 1.113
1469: 1.107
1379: 1.058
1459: 1.133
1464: 1.053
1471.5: 1.062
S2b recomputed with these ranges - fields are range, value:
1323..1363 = 1.121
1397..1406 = 1.134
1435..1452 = 1.132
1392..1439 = 1.138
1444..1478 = 1.133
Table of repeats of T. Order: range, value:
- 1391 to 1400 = 1.1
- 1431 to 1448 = 1.1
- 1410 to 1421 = 1.09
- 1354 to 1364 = 1.09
